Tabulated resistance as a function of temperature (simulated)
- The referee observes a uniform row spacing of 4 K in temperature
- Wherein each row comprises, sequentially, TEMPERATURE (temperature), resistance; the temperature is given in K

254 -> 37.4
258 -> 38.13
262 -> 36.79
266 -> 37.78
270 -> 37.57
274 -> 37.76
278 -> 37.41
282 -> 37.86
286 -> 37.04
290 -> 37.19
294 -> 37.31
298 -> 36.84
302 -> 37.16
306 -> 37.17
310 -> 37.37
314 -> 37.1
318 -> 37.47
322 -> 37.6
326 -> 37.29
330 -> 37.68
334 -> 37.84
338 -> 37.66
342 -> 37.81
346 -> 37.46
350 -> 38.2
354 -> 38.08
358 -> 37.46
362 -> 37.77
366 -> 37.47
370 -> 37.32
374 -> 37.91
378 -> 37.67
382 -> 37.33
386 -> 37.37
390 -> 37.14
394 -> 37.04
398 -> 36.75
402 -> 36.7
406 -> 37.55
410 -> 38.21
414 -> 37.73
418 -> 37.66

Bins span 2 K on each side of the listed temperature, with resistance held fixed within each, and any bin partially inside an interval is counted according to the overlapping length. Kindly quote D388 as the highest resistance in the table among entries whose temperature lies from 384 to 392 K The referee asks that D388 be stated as 37.37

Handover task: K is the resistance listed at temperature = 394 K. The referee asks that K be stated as 37.04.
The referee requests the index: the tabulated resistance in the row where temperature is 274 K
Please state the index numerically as 37.76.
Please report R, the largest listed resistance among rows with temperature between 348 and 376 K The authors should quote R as 38.2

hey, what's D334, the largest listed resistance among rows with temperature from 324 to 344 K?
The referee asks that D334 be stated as 37.84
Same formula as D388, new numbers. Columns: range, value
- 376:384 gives 37.67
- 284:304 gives 37.31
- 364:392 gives 37.91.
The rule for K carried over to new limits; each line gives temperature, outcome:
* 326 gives 37.29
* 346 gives 37.46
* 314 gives 37.1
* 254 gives 37.4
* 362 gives 37.77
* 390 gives 37.14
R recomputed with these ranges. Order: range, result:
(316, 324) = 37.6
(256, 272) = 38.13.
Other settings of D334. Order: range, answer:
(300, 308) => 37.17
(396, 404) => 36.75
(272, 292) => 37.86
